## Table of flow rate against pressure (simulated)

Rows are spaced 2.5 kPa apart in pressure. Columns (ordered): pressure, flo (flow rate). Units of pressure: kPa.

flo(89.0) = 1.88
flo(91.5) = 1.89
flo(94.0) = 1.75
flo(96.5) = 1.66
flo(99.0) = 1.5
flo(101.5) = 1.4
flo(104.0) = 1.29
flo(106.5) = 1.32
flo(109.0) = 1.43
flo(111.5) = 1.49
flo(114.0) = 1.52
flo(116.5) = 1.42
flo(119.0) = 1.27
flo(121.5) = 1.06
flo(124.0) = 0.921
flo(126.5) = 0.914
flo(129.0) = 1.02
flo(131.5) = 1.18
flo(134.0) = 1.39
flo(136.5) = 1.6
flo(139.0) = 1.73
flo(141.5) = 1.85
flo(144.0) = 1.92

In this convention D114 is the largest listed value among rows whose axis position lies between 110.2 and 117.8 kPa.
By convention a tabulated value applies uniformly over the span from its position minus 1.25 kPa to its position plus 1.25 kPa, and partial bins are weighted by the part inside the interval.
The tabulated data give 1.52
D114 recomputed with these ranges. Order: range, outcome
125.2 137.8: 1.6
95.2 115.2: 1.66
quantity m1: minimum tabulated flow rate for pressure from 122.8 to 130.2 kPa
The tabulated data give 0.914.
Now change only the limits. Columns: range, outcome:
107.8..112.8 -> 1.43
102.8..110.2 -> 1.29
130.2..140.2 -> 1.18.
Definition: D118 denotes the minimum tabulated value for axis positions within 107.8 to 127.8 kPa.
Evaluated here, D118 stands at 0.914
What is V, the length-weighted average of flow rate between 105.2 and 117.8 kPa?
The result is 1.43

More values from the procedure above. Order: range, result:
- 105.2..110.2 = 1.37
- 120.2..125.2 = 0.994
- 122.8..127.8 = 0.918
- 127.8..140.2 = 1.38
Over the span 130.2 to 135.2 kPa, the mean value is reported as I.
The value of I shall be 1.28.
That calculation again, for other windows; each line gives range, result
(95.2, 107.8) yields 1.44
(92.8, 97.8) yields 1.7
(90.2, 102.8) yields 1.64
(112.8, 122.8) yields 1.31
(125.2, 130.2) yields 0.966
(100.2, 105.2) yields 1.35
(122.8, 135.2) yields 1.08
